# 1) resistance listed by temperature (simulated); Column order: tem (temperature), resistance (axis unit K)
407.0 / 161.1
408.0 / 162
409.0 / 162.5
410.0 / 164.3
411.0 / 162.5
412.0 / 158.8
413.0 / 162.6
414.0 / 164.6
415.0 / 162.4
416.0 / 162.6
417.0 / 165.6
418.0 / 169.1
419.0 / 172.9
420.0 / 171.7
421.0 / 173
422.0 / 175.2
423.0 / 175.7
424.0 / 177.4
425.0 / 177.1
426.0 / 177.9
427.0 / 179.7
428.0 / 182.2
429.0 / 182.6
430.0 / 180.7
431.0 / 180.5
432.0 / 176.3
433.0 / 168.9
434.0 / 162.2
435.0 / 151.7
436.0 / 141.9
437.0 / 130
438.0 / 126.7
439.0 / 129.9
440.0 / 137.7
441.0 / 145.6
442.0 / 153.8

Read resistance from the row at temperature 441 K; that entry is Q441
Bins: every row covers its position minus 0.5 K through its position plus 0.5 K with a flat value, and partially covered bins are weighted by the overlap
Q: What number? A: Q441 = 145.6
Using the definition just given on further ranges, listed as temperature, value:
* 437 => 130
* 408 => 162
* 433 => 168.9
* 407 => 161.1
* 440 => 137.7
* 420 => 171.7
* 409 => 162.5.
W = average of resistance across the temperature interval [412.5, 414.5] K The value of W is 164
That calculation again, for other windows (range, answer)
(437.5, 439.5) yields 128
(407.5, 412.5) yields 162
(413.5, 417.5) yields 164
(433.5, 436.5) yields 152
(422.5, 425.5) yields 177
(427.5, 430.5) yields 182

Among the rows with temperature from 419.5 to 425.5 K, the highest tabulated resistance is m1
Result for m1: 177.4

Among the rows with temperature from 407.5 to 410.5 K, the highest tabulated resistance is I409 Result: 164.3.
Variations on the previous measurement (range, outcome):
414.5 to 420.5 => 172.9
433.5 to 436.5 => 162.2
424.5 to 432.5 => 182.6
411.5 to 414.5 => 164.6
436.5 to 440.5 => 137.7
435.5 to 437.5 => 141.9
